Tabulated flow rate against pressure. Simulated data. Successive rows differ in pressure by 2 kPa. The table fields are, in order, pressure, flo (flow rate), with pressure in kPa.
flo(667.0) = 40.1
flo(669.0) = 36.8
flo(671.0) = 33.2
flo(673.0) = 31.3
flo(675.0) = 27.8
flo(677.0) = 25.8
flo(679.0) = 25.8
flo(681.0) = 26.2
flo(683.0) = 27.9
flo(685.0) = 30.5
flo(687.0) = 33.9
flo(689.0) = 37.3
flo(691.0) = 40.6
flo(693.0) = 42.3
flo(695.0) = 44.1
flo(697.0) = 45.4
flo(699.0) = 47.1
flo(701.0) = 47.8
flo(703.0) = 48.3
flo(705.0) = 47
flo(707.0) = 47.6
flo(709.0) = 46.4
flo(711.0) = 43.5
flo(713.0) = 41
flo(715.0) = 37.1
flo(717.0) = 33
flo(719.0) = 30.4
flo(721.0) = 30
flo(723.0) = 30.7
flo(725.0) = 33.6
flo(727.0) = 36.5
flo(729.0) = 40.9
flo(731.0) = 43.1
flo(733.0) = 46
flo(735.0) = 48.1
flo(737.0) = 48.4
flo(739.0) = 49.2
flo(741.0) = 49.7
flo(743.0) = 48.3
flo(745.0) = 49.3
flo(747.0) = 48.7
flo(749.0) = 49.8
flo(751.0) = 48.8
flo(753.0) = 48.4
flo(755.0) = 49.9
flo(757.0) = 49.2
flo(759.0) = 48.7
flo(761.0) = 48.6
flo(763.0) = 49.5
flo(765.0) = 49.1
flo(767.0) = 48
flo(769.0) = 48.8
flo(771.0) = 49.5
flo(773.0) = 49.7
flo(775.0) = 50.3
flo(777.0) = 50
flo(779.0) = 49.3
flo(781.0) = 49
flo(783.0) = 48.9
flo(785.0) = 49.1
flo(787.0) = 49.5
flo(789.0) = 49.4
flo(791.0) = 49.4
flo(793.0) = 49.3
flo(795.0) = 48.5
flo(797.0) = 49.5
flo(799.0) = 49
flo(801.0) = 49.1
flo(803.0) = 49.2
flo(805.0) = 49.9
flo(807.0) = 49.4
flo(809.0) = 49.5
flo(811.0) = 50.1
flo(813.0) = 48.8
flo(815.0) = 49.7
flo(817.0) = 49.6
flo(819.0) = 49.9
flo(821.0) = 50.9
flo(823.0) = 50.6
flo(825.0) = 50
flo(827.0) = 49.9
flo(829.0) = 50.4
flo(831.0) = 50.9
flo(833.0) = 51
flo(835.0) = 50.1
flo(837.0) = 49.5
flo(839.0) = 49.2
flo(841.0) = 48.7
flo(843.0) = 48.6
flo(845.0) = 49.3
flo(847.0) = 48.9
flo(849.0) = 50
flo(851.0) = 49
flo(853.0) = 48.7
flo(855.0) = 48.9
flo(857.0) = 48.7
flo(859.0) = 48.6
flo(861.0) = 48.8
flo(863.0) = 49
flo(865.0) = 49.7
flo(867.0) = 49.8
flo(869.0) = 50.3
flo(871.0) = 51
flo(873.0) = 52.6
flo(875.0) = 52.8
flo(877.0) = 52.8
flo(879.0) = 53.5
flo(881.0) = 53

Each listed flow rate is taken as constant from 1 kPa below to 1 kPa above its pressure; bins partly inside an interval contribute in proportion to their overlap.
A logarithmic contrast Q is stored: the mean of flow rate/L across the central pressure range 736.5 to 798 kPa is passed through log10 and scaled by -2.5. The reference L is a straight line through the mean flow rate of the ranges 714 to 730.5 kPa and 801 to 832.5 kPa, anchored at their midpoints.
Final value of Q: -0.18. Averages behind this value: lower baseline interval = 34.3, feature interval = 49.2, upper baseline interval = 49.9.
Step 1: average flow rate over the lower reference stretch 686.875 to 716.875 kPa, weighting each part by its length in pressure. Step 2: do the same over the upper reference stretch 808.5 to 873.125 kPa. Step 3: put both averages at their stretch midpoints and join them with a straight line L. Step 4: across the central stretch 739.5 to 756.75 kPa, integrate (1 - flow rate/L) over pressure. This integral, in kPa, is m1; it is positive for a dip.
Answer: -1.4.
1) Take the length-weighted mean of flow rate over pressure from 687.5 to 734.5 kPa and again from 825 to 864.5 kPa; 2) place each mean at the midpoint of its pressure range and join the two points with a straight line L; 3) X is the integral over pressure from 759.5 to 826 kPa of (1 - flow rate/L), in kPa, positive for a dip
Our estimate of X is -4.86 kPa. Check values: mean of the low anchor 40.9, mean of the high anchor 49.4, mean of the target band 49.4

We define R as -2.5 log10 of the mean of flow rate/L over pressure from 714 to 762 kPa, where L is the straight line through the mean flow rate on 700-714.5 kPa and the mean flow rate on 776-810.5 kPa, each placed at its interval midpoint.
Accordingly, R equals 0.08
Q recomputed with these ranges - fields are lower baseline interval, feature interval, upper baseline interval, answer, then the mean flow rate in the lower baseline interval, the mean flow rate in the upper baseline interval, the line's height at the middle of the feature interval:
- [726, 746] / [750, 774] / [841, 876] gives -0.05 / 46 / 49.7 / 46.7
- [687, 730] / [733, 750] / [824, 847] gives -0.14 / 40.4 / 49.7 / 42.8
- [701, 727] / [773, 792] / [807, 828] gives -0.07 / 39.3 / 49.9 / 46.3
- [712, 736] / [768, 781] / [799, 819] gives -0.11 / 37.5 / 49.5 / 44.6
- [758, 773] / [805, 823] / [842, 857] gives -0.02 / 48.9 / 49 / 49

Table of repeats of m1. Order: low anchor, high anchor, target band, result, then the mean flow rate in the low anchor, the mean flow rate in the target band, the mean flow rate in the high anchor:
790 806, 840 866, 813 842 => -0.52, 49.2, 50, 49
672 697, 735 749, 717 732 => 3.18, 33.3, 34.9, 48.9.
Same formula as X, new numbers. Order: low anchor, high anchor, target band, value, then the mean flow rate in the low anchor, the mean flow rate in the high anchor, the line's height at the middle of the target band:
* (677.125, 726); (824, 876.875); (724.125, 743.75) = -1.8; 38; 49.8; 40.6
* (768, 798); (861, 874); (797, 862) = 0.4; 49.3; 50.3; 49.9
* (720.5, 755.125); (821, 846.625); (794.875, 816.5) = -0.5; 44.5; 49.9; 48.3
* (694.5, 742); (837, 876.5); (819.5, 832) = -0.6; 42.3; 49.6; 48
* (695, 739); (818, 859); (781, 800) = -1.1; 41.8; 49.6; 46.5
